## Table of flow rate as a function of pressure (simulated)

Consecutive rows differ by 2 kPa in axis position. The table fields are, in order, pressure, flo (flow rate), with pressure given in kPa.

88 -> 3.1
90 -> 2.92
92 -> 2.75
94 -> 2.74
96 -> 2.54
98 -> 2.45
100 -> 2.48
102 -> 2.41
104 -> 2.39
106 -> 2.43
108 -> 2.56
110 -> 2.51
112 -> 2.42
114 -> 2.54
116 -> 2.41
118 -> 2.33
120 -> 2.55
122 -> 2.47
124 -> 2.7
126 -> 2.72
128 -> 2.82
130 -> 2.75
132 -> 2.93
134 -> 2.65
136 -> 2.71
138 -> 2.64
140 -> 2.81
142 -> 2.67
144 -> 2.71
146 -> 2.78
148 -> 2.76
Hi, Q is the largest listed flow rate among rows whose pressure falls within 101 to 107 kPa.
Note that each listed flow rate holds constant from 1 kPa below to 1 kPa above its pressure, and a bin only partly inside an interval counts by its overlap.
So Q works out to 2.43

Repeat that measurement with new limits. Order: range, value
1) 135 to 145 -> 2.81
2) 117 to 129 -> 2.82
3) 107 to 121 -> 2.56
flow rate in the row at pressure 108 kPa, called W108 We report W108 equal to 2.56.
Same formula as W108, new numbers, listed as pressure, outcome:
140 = 2.81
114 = 2.54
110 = 2.51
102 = 2.41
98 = 2.45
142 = 2.67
